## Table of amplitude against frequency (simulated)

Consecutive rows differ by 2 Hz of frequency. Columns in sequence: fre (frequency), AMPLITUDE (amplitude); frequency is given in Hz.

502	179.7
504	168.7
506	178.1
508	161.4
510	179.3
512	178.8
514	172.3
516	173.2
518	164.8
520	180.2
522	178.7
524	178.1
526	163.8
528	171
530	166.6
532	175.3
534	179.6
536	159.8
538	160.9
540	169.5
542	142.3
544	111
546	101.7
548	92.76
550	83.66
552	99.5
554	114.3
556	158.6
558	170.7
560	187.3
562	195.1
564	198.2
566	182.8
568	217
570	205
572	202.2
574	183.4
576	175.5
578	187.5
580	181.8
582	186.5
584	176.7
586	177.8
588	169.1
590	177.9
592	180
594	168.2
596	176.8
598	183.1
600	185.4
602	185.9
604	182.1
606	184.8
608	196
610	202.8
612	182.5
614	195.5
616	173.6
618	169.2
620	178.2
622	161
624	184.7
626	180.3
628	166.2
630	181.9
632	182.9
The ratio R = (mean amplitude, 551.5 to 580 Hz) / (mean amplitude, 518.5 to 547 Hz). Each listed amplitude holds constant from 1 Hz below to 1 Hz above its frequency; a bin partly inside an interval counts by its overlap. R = 1.1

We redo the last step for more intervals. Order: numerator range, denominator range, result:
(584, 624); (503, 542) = 1.06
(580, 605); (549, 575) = 1.06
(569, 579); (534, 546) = 1.29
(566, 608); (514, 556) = 1.24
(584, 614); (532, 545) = 1.17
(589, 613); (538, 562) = 1.37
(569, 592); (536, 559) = 1.42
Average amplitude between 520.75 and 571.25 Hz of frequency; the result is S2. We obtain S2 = 159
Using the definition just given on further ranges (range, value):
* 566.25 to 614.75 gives 186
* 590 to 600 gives 178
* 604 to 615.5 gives 191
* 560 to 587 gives 190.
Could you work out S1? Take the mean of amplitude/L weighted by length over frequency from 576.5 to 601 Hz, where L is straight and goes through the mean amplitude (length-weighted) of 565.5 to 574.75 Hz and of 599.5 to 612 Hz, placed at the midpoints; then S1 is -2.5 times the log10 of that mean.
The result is 0.09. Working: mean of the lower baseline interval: 199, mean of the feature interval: 179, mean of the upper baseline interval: 189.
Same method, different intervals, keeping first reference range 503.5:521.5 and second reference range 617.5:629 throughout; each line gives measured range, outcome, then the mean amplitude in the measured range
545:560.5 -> 0.36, 124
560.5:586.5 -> -0.10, 190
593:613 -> -0.07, 185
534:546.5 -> 0.19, 146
